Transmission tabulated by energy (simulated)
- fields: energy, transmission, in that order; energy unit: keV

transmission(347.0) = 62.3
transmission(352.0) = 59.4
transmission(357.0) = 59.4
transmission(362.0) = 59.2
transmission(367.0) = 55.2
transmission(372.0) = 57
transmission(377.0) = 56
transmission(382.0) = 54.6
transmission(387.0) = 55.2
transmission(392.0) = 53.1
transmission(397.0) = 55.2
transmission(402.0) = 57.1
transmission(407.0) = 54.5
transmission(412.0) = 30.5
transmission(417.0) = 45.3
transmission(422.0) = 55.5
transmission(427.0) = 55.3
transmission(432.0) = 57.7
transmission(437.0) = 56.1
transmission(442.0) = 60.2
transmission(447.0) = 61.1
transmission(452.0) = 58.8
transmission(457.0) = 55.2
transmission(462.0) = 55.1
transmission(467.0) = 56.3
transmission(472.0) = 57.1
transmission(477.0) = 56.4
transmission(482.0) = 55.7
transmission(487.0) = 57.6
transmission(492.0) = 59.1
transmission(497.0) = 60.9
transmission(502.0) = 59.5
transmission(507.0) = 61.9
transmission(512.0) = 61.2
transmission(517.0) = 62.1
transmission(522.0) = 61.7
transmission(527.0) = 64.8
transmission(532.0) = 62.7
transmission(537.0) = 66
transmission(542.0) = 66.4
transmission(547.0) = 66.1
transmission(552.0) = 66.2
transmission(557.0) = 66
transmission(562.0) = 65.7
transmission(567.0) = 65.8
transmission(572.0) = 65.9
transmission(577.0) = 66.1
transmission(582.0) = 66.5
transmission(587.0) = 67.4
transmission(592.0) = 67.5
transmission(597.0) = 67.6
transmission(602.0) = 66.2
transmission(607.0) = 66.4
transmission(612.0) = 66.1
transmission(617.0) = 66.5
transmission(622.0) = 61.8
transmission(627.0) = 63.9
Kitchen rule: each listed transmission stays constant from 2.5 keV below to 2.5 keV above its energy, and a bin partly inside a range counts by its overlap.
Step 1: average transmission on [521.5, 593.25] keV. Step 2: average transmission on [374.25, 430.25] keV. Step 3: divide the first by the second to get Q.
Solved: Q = 1.3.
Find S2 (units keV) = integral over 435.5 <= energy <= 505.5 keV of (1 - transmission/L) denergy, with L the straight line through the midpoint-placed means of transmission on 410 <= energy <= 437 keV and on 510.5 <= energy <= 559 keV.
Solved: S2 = -2.5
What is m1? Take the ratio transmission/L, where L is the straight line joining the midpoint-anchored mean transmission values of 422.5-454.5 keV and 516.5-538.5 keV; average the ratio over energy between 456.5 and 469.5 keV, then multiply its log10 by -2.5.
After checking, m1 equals 0.07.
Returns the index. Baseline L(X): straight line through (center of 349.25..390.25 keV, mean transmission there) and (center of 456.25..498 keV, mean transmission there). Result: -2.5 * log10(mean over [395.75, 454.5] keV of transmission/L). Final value 0.06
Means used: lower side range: 57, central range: 53.9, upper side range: 57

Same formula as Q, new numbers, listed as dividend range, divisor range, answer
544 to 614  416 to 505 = 1.16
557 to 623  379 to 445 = 1.24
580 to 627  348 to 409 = 1.17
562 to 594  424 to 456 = 1.15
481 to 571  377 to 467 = 1.16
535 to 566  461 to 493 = 1.16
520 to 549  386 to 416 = 1.28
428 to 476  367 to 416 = 1.09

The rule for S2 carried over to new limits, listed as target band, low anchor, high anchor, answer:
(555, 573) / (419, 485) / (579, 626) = -0.58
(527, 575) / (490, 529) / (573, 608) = -1.09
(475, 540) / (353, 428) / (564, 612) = 0.54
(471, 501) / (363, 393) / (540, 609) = 1.75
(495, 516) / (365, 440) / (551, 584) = 0.09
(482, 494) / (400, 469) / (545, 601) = 0.23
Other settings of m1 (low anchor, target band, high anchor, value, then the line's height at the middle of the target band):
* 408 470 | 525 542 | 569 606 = -0.05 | 62.1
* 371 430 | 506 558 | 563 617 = -0.03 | 62.2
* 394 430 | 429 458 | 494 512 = -0.08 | 54.1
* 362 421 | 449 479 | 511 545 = 0.04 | 58.5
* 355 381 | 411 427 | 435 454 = 0.24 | 58.5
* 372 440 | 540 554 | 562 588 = -0.04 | 64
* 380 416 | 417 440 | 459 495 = -0.03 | 53.3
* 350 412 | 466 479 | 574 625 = 0.06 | 59.8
